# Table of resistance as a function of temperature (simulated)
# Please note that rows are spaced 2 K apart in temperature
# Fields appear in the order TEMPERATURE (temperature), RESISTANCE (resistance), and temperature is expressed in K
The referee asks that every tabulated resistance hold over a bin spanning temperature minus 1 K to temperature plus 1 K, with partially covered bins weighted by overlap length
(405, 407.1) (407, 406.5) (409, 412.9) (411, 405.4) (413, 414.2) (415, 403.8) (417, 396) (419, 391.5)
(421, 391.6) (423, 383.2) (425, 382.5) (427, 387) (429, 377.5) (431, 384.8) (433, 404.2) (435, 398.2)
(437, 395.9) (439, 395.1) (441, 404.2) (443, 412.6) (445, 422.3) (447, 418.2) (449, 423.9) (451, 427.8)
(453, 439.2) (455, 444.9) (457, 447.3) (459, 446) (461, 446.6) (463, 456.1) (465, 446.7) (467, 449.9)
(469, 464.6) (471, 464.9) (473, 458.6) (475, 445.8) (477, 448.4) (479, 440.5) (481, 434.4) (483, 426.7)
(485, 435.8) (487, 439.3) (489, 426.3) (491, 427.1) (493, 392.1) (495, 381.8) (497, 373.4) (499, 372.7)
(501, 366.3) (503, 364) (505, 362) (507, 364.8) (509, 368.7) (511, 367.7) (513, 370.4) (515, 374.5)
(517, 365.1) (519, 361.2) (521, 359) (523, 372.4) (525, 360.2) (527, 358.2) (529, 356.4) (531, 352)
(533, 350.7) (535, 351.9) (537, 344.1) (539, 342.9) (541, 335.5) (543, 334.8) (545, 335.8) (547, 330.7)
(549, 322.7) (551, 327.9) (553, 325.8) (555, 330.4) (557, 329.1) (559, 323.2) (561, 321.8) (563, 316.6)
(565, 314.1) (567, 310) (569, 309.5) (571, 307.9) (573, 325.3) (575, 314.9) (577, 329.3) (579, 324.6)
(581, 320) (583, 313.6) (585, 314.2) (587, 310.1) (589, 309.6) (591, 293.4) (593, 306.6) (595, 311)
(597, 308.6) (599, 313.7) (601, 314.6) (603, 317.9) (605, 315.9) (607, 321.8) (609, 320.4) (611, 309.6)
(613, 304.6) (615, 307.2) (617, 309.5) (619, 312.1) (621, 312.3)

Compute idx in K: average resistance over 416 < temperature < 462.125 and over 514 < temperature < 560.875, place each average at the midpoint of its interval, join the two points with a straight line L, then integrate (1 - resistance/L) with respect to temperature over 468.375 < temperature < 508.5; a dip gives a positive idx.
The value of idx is -3.8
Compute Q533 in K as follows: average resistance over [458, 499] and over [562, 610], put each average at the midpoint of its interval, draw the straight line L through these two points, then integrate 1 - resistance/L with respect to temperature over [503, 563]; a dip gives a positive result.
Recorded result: 4.0 K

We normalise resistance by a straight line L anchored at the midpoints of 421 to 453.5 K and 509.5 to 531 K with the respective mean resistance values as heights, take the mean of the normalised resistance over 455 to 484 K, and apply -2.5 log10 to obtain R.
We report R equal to -0.158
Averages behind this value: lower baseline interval 403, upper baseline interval 364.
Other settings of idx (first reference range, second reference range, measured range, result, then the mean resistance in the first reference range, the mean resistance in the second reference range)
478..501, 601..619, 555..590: 2.7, 412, 313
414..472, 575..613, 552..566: 0.6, 417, 314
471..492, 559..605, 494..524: 2.7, 440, 314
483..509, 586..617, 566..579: 0.6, 393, 311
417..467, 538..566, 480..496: -1.8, 414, 328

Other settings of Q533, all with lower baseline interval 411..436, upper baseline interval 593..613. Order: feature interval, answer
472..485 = -2.6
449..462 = -2.1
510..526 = -0.7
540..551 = 0.3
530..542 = -0.1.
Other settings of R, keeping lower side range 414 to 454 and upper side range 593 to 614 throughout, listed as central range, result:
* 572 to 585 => 0.02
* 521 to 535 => -0.02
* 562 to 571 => 0.07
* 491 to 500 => -0.04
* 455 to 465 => -0.16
